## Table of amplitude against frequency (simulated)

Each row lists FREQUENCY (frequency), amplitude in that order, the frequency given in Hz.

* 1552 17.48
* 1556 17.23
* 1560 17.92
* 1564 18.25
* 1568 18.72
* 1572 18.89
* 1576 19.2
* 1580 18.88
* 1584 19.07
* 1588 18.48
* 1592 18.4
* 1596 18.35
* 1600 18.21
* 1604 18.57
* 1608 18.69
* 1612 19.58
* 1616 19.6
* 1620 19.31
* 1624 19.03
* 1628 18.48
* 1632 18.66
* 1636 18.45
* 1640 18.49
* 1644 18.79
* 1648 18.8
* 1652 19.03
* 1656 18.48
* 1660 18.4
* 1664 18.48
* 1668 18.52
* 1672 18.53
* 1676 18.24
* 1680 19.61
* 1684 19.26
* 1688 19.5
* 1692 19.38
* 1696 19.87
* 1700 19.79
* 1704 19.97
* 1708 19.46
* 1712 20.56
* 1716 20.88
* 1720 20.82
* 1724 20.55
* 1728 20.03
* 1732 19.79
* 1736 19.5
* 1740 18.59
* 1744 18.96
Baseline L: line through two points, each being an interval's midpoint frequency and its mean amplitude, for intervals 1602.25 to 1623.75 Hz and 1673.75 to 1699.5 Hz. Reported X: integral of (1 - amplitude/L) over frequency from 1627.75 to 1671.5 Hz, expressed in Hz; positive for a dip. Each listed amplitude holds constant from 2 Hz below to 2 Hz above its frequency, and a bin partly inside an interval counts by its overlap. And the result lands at 1.4 Hz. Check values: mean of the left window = 19.1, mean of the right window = 19.3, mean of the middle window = 18.6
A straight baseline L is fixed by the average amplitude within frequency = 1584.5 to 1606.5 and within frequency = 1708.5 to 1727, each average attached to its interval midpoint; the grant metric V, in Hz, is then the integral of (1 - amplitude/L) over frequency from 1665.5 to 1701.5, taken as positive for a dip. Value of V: 1.5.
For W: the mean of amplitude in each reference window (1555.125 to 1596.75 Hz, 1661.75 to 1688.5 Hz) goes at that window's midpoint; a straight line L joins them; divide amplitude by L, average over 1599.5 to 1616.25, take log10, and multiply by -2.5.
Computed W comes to -0.02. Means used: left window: 18.5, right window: 18.8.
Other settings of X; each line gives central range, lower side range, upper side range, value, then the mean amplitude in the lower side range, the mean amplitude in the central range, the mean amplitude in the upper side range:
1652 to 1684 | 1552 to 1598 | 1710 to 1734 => 1.67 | 18.4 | 18.7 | 20.4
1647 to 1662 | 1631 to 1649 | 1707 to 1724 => 0.25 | 18.6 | 18.7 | 20.5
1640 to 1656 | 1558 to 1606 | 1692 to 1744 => 0.38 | 18.6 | 18.8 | 19.9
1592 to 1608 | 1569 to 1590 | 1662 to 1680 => 0.34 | 18.9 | 18.4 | 18.6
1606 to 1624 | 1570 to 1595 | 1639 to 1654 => -0.45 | 18.8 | 19.3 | 18.8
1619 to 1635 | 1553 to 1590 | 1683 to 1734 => 0.24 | 18.5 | 18.8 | 20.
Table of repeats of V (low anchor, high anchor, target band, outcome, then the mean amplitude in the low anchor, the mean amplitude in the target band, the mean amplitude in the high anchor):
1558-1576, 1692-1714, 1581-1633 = 0.3 Hz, 18.5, 18.8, 19.9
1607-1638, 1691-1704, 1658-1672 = 0.7 Hz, 19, 18.5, 19.7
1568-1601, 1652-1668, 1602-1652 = -0.7 Hz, 18.7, 18.9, 18.5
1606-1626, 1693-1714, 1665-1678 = 0.8 Hz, 19.2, 18.4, 19.9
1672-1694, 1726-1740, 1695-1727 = -1.4 Hz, 19.1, 20.2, 19.6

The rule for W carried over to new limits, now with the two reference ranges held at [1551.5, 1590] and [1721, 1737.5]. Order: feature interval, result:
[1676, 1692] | 0.02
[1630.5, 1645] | 0.03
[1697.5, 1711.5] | 0.00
